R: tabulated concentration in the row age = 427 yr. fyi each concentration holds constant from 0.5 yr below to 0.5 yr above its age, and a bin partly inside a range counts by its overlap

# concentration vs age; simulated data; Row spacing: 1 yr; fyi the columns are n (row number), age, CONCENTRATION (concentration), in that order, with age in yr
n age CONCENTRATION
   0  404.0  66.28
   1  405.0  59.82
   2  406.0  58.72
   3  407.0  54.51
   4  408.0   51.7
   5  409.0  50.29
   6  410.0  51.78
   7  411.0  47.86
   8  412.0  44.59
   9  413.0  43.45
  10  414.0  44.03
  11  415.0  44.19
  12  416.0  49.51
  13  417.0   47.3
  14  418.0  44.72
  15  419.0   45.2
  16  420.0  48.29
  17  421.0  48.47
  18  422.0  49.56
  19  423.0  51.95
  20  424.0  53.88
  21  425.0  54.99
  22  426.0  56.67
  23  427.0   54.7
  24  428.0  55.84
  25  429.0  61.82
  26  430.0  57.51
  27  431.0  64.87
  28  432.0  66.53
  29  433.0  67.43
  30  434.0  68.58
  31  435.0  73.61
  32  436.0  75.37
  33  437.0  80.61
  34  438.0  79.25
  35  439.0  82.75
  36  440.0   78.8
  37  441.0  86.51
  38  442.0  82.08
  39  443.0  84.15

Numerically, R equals 54.7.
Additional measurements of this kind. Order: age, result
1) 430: 57.51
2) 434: 68.58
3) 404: 66.28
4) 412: 44.59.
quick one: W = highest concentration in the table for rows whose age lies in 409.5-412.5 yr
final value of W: 51.78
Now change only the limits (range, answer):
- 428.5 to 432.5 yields 66.53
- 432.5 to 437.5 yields 80.61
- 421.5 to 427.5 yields 56.67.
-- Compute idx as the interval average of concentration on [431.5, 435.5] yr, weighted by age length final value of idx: 69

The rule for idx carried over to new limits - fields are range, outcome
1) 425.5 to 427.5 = 55.7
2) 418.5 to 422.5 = 47.9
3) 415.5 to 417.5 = 48.4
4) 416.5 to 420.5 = 46.4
